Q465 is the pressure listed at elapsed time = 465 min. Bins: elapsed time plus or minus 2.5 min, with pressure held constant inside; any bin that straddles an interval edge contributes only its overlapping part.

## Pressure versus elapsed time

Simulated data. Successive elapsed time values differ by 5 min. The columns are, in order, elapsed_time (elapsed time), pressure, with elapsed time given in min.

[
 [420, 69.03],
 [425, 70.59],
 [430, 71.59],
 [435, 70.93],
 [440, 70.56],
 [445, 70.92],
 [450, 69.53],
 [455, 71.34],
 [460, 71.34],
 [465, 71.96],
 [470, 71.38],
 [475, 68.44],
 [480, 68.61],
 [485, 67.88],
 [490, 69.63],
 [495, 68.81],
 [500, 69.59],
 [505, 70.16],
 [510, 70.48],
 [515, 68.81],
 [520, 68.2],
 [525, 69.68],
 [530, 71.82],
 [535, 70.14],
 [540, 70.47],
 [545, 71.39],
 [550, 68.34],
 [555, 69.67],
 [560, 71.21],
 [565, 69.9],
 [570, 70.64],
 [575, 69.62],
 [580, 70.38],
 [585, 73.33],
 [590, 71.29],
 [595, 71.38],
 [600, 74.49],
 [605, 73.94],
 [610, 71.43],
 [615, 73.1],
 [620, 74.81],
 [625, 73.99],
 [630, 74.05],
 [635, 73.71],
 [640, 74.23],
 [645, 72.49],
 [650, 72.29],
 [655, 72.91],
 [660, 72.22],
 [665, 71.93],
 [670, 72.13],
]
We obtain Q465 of 71.96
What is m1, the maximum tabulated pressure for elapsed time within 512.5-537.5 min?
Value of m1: 71.82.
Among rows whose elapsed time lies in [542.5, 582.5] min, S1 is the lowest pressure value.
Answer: 68.34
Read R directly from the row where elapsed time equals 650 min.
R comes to 72.29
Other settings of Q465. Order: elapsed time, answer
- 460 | 71.34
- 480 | 68.61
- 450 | 69.53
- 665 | 71.93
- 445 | 70.92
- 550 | 68.34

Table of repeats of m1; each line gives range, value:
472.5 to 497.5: 69.63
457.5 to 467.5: 71.96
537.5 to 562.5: 71.39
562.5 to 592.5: 73.33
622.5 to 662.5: 74.23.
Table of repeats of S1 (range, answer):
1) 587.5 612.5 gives 71.29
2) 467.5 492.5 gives 67.88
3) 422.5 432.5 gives 70.59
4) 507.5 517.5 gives 68.81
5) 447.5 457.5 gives 69.53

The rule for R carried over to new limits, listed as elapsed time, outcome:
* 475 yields 68.44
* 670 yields 72.13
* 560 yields 71.21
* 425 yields 70.59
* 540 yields 70.47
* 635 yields 73.71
